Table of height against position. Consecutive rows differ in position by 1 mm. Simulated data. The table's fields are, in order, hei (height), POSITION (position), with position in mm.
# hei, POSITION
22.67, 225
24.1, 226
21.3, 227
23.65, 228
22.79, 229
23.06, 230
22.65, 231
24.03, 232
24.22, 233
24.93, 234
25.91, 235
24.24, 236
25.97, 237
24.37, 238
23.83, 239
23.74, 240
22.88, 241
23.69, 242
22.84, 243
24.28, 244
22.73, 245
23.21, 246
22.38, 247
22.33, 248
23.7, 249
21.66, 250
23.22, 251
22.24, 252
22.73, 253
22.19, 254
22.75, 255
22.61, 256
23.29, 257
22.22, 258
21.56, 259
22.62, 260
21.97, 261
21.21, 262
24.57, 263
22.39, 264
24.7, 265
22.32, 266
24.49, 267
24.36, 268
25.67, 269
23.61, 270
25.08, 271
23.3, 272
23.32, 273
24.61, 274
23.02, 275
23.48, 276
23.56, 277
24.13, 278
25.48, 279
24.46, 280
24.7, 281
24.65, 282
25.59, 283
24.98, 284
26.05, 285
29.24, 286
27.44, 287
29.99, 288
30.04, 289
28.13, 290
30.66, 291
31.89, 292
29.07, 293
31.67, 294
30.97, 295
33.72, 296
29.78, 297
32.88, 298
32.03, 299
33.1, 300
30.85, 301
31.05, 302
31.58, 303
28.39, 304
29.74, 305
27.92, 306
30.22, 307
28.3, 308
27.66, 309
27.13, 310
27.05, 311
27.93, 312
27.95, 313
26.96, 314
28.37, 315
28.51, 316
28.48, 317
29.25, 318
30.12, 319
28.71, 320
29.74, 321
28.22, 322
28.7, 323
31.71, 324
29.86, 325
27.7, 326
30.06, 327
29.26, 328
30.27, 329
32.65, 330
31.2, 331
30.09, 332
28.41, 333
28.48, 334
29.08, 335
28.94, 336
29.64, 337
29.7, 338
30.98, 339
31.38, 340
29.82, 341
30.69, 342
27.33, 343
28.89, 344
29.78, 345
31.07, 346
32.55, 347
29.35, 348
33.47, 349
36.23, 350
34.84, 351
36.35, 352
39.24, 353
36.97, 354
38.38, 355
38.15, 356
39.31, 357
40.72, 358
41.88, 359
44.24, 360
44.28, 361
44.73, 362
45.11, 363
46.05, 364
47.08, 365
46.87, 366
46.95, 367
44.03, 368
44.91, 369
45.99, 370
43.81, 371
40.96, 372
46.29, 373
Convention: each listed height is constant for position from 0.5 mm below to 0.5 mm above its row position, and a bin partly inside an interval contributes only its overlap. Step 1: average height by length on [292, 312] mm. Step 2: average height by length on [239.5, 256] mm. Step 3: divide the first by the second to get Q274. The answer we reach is 1.32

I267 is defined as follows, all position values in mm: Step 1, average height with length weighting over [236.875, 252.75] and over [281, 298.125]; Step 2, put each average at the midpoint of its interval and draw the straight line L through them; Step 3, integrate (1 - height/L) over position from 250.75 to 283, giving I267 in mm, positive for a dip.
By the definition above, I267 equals 3.2 mm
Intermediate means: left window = 23.2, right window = 29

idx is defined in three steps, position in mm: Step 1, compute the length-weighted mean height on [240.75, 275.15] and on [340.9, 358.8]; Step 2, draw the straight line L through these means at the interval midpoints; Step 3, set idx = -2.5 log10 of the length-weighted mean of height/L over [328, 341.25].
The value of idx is 0.08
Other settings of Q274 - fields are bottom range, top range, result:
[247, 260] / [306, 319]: 1.25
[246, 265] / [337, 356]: 1.45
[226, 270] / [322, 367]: 1.48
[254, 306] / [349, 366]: 1.54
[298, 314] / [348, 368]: 1.39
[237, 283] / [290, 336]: 1.27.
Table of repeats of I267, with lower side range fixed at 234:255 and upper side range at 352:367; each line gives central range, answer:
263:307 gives 4.2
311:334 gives 4.5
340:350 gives 2.3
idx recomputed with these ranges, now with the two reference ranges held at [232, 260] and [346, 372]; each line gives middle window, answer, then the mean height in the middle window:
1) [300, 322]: 0.15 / 28.9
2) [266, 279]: 0.14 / 24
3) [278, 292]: 0.09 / 27.1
